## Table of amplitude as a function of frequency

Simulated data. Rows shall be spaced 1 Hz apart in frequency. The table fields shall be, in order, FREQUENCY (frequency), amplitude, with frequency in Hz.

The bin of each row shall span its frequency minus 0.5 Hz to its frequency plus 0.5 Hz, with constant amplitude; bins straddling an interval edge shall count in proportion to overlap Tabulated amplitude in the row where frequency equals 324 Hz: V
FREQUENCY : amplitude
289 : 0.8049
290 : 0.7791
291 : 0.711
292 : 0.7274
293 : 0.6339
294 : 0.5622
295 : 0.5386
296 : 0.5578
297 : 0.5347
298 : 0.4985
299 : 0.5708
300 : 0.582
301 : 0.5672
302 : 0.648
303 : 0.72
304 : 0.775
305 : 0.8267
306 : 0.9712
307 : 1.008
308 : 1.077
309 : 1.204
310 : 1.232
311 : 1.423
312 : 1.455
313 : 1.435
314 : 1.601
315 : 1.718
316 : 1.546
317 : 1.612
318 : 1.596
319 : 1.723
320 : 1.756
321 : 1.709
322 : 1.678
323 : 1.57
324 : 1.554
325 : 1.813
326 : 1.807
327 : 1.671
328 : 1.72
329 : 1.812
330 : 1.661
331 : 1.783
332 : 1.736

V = 1.554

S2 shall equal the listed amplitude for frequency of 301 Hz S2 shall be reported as 0.5672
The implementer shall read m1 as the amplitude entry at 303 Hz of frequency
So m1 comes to 0.72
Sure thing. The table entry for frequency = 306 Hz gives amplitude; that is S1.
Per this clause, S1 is 0.9712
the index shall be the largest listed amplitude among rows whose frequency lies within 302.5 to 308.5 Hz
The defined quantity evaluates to 1.077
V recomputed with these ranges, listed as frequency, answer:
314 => 1.601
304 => 0.775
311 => 1.423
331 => 1.783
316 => 1.546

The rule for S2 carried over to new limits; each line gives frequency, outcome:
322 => 1.678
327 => 1.671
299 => 0.5708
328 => 1.72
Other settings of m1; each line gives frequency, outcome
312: 1.455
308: 1.077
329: 1.812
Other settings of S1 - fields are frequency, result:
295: 0.5386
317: 1.612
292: 0.7274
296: 0.5578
